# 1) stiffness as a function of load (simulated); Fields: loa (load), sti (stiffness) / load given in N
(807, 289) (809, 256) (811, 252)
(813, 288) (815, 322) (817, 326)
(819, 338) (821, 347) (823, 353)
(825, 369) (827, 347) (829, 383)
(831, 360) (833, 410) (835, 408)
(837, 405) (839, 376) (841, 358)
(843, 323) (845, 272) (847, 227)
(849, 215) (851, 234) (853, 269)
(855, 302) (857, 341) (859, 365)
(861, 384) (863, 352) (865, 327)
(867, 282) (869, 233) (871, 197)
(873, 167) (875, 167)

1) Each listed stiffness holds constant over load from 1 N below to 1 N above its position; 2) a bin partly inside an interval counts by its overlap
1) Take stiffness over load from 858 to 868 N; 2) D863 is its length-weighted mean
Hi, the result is 342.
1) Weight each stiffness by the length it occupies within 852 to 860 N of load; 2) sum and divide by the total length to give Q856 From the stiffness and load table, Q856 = 319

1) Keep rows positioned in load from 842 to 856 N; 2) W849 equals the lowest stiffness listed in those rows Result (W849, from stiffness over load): 215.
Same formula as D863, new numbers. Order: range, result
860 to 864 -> 368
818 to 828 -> 351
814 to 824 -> 337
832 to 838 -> 408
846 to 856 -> 249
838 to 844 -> 352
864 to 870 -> 281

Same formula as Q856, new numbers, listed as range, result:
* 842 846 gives 298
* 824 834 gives 374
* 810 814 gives 270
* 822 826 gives 361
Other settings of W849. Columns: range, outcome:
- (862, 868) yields 282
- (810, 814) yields 252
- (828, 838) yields 360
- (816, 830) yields 326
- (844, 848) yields 227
